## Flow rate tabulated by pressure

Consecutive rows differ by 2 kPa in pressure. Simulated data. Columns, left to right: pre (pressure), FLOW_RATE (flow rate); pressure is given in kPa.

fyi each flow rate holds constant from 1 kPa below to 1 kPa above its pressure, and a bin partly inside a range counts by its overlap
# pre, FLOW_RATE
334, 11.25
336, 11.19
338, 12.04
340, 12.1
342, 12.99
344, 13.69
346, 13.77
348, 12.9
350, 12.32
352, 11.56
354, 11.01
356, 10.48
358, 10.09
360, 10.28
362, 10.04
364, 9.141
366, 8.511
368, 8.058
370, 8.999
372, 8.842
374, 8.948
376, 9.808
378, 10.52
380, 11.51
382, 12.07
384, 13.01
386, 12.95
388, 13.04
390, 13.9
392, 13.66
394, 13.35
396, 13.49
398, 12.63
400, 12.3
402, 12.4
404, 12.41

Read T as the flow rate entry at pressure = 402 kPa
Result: 12.4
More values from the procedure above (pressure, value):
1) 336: 11.19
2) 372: 8.842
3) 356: 10.48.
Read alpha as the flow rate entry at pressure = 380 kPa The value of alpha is 11.51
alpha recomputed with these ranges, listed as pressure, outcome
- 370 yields 8.999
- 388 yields 13.04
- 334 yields 11.25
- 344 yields 13.69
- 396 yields 13.49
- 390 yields 13.9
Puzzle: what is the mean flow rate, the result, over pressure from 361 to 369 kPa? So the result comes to 8.94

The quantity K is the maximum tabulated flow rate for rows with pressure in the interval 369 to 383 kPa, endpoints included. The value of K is 12.07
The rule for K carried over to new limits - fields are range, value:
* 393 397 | 13.49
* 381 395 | 13.9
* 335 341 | 12.1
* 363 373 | 9.141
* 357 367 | 10.28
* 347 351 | 12.9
